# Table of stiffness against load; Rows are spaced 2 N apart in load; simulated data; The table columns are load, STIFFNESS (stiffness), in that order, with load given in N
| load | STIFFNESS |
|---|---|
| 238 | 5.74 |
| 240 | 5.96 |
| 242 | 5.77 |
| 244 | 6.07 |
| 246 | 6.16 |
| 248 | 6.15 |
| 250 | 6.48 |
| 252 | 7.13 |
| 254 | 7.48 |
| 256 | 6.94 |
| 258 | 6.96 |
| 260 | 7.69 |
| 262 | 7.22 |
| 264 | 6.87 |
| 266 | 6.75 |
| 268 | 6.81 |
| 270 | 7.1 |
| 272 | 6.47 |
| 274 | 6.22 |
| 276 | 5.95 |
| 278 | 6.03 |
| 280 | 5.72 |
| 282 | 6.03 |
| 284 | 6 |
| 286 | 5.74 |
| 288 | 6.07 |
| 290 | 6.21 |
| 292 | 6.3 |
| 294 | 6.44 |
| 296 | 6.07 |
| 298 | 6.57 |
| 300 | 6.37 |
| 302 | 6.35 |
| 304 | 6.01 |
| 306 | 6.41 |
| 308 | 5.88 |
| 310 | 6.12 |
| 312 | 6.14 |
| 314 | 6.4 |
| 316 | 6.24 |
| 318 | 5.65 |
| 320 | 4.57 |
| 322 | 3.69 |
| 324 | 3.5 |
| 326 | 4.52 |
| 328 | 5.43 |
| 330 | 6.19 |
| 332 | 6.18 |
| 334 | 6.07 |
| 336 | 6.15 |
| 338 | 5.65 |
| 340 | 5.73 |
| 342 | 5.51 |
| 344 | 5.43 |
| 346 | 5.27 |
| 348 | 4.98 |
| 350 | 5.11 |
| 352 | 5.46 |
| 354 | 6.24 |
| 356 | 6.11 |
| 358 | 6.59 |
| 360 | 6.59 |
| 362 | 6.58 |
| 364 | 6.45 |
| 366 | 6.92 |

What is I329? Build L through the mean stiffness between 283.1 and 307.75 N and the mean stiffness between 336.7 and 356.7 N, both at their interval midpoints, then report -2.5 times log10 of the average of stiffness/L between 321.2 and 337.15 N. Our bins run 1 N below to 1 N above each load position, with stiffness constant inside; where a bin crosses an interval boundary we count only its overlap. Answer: 0.10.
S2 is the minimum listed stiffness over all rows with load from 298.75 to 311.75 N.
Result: 5.88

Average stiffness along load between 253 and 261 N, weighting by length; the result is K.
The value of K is 7.27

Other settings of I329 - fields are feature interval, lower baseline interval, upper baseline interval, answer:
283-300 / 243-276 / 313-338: -0.02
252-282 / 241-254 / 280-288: -0.10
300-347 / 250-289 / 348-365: 0.12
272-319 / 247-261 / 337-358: 0.04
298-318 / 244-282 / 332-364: 0.00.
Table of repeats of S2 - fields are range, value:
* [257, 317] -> 5.72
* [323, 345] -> 3.5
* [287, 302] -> 6.07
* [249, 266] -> 6.48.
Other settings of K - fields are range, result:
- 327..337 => 6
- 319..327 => 4.07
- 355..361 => 6.43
